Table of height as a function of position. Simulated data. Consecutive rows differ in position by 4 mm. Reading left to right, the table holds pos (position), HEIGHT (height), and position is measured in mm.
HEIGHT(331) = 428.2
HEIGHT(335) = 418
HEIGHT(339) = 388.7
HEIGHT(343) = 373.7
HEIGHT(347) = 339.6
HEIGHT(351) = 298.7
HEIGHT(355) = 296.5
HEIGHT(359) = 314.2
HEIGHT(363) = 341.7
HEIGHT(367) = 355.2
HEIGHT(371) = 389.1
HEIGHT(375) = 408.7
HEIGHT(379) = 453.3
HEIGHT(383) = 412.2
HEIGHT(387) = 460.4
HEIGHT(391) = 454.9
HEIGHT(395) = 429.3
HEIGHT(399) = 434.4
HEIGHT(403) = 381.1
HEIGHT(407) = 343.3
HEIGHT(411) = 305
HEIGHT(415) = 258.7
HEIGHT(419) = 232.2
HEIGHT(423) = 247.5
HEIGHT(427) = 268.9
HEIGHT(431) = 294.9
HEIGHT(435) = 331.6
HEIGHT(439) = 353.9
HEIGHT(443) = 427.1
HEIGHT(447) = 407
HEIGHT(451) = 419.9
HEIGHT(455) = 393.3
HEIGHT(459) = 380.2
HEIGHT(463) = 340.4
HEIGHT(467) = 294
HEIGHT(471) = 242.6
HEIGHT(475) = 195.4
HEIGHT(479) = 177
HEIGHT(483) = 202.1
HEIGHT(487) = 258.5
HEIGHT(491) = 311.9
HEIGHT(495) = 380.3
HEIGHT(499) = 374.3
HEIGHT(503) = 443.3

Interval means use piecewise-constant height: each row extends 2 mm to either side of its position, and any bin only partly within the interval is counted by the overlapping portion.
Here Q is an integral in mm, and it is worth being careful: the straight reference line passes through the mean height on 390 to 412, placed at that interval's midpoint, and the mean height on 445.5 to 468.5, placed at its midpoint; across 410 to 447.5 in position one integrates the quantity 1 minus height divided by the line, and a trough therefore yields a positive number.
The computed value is 7.2 mm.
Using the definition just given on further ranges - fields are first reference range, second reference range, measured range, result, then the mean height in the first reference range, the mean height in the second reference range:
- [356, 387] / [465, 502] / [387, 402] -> -3.16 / 384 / 275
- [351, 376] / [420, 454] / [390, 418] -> -1.74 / 344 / 342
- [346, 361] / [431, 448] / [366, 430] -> -4.87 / 310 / 368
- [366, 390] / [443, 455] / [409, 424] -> 5.53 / 417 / 412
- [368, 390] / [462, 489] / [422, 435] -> 1.86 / 423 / 241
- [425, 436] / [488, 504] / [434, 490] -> 1.59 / 295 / 366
